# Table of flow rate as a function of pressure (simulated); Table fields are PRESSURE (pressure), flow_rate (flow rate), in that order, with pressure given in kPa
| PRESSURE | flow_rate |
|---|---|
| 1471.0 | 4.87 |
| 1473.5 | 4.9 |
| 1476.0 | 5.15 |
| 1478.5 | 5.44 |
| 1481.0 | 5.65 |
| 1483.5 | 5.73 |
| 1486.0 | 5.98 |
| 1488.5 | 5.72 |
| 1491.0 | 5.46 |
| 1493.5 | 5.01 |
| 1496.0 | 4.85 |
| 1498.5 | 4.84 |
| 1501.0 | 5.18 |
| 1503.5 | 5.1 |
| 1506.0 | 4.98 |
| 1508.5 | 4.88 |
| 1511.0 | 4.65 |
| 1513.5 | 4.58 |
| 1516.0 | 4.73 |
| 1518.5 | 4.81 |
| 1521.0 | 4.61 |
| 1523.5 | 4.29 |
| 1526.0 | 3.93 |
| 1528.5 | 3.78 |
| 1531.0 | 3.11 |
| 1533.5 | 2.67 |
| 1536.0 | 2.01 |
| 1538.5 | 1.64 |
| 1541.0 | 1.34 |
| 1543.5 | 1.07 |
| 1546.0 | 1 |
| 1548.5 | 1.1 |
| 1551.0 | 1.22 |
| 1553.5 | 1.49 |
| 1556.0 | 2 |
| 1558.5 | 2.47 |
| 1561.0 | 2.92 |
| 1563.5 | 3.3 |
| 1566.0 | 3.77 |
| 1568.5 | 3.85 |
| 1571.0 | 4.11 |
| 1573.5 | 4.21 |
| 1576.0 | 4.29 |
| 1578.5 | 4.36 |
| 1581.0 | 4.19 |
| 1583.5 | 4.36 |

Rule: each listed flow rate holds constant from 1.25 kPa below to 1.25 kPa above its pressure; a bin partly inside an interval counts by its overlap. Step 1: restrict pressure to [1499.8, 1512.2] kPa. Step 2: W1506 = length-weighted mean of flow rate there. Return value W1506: 4.96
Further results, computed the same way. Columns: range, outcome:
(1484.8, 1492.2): 5.72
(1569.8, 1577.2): 4.2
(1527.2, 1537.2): 2.9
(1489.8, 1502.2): 5.07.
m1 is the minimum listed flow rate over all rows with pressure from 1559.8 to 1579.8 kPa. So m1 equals 2.92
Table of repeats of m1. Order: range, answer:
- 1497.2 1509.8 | 4.84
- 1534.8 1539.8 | 1.64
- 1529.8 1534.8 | 2.67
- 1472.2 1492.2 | 4.9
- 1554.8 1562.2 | 2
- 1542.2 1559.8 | 1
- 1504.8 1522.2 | 4.58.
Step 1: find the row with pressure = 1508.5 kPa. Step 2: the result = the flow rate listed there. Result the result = 4.88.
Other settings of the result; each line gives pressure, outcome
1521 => 4.61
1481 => 5.65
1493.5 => 5.01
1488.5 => 5.72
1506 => 4.98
